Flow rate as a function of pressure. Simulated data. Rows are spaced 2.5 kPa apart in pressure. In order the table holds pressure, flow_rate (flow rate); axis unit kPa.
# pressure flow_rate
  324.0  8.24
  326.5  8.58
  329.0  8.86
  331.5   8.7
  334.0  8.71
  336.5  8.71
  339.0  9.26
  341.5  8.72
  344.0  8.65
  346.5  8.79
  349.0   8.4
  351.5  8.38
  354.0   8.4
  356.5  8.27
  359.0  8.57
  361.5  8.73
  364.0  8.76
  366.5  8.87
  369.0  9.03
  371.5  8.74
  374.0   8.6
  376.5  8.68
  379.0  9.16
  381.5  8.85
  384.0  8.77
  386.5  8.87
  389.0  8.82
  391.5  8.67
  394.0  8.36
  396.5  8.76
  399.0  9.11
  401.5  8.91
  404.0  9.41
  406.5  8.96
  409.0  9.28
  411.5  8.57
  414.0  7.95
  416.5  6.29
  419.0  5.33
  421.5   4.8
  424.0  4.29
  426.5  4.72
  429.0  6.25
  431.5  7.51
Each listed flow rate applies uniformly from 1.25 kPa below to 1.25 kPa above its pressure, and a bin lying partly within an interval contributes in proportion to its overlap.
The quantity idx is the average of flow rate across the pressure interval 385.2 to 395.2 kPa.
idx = 8.68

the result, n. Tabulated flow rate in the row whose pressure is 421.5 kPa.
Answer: 4.8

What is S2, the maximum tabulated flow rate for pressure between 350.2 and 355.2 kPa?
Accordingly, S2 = 8.4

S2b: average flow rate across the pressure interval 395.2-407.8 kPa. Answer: 9.03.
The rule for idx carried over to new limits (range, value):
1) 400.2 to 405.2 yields 9.16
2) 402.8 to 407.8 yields 9.18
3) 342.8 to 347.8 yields 8.72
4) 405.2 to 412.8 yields 8.93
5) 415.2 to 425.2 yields 5.2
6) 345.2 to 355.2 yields 8.49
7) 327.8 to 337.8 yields 8.75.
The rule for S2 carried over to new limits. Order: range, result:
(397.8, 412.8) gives 9.41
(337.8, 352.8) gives 9.26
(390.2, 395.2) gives 8.67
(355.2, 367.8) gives 8.87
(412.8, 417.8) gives 7.95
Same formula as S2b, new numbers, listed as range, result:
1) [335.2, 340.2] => 8.98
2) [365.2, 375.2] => 8.81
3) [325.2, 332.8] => 8.71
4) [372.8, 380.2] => 8.81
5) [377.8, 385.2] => 8.93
